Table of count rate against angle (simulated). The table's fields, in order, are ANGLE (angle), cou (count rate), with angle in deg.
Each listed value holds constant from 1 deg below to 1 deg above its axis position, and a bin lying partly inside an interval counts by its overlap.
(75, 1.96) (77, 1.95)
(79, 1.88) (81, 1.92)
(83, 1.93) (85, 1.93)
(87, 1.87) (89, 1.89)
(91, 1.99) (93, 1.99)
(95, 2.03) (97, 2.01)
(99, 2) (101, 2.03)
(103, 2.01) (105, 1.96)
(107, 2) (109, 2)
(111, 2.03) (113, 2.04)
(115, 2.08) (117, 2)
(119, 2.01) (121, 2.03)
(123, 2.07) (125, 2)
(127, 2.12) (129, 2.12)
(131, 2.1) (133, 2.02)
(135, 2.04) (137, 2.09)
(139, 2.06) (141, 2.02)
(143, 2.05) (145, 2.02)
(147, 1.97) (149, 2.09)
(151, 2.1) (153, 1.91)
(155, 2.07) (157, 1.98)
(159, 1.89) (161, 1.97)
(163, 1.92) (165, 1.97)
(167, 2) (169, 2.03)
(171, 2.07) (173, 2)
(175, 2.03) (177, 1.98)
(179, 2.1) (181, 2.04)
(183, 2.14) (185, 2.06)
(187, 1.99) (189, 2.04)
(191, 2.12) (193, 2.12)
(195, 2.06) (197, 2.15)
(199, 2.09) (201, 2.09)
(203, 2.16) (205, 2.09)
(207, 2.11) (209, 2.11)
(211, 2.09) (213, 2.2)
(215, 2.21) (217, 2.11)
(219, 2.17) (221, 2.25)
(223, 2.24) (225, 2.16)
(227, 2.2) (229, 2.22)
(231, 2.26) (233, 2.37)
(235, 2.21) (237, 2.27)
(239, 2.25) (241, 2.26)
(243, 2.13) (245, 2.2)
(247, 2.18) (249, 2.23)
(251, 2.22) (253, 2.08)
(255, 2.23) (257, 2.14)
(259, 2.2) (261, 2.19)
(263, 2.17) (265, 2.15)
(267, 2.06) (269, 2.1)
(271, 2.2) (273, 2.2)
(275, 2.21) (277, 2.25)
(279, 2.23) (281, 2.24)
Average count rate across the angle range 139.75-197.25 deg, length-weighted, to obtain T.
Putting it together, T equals 2.03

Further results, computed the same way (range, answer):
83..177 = 2.01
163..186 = 2.03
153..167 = 1.96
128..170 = 2.02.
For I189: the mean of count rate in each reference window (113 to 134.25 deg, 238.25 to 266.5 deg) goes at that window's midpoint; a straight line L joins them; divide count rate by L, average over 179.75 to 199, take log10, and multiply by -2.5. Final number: 0.02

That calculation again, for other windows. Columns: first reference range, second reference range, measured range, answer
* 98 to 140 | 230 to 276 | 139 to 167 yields 0.04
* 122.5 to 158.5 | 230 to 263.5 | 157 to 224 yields 0.02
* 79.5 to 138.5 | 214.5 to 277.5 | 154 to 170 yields 0.06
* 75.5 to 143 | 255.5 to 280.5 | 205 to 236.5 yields -0.03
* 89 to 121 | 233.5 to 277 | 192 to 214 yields 0.01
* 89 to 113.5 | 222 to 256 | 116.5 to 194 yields 0.03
